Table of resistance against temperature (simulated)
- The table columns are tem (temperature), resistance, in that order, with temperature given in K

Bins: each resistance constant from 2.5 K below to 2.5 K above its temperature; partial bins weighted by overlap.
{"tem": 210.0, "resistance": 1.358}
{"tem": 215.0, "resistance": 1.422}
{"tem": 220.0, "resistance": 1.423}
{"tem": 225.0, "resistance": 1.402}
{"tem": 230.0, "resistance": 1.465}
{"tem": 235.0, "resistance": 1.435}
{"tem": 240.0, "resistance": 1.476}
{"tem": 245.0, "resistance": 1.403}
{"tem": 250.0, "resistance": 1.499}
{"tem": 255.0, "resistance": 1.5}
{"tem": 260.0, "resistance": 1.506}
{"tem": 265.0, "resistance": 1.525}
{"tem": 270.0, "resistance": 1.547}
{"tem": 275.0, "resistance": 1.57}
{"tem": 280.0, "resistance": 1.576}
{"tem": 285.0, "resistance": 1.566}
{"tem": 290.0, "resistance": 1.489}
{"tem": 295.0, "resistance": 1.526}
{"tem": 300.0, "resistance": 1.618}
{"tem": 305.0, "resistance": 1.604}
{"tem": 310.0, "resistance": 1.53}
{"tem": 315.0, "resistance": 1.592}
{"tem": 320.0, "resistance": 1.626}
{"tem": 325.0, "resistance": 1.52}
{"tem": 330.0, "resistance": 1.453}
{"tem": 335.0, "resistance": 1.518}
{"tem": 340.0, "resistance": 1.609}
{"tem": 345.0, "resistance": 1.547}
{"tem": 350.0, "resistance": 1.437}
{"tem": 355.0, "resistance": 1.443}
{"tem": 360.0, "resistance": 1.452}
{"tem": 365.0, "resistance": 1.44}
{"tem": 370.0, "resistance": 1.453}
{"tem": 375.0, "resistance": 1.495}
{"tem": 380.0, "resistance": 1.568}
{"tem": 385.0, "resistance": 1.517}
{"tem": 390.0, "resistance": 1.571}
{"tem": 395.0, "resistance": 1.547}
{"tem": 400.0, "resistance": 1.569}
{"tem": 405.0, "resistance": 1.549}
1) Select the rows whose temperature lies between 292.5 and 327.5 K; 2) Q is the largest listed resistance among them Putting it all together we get 1.626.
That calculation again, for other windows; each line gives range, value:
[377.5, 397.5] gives 1.571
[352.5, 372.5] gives 1.453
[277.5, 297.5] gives 1.576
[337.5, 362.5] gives 1.609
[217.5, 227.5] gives 1.423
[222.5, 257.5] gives 1.5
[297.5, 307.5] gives 1.618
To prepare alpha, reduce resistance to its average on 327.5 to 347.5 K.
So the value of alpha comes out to 1.53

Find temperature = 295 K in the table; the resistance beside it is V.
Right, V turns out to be 1.526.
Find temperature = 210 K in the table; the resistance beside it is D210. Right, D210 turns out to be 1.358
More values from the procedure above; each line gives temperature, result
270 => 1.547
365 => 1.44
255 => 1.5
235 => 1.435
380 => 1.568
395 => 1.547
